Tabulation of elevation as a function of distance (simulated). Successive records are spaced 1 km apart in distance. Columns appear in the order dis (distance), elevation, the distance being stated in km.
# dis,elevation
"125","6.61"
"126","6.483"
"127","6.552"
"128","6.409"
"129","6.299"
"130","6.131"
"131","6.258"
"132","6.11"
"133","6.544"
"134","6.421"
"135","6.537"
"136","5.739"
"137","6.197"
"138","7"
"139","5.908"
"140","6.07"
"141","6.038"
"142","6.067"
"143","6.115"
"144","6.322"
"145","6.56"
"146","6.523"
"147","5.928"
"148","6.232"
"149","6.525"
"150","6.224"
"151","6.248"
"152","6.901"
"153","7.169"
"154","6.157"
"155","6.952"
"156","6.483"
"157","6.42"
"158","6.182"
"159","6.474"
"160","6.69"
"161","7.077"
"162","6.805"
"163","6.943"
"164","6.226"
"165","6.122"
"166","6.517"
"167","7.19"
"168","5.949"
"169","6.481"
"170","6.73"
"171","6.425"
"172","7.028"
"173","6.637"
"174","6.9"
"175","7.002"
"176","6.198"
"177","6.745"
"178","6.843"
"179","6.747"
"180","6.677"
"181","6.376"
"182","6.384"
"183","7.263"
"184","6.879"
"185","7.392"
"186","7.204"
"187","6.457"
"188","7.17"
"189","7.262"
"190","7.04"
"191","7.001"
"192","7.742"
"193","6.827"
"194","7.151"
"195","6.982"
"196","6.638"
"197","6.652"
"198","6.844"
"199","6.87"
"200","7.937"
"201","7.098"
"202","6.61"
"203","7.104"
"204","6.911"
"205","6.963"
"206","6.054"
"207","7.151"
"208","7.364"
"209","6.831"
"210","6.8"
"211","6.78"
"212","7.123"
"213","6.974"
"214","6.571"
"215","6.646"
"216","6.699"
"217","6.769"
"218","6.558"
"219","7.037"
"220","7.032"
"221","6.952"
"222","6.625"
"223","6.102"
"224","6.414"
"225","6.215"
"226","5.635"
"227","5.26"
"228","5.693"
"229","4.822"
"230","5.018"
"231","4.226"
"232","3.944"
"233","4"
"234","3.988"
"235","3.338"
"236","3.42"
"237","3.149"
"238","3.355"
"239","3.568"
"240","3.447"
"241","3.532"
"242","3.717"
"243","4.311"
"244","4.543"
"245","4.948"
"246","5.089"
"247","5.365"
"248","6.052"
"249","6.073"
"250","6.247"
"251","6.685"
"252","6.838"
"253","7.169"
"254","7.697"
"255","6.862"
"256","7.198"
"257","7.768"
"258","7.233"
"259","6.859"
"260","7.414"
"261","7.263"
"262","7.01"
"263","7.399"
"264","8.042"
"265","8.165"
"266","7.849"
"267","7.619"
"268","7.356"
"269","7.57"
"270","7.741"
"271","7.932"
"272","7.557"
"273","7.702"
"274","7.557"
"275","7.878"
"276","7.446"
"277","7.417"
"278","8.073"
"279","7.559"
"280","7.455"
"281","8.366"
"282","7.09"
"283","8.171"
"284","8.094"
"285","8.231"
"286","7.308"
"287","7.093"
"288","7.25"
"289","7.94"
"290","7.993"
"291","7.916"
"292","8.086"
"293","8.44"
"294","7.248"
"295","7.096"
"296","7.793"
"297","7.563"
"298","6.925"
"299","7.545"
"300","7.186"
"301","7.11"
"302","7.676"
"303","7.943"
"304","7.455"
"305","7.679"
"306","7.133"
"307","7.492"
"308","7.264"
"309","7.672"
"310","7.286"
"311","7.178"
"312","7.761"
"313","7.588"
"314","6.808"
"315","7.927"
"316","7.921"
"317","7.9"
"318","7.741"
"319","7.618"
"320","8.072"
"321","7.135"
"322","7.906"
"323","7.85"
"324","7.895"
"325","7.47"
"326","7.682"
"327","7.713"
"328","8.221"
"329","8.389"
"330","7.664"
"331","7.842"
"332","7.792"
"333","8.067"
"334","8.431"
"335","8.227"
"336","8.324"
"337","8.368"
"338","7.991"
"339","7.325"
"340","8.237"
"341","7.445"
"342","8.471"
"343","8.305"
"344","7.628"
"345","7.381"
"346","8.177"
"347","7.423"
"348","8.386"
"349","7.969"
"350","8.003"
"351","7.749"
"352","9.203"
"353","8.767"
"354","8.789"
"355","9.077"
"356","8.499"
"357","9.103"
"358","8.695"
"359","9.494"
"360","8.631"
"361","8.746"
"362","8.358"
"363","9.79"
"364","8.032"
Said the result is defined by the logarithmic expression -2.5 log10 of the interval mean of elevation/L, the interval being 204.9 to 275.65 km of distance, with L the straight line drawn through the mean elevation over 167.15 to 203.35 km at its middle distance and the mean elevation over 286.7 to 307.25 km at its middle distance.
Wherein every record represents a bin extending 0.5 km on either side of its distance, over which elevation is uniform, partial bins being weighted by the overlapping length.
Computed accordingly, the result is 0.16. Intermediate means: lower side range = 6.87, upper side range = 7.56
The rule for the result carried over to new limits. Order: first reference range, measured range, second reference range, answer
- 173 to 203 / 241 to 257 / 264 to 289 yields 0.26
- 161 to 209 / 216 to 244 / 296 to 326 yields 0.38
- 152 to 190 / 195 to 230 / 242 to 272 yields 0.02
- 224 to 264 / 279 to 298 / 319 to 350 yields -0.15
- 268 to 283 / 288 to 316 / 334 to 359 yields 0.05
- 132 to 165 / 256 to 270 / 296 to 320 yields -0.04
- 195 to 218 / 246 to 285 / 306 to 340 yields 0.00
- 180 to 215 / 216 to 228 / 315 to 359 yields 0.12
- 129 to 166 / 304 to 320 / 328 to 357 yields 0.05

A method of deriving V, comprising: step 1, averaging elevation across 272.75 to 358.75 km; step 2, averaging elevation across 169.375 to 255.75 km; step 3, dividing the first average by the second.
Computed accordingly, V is 1.27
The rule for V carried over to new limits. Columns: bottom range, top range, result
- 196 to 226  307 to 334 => 1.14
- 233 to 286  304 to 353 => 1.21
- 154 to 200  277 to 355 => 1.15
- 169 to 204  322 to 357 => 1.17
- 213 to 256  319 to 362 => 1.49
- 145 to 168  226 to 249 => 0.67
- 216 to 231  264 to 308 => 1.25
